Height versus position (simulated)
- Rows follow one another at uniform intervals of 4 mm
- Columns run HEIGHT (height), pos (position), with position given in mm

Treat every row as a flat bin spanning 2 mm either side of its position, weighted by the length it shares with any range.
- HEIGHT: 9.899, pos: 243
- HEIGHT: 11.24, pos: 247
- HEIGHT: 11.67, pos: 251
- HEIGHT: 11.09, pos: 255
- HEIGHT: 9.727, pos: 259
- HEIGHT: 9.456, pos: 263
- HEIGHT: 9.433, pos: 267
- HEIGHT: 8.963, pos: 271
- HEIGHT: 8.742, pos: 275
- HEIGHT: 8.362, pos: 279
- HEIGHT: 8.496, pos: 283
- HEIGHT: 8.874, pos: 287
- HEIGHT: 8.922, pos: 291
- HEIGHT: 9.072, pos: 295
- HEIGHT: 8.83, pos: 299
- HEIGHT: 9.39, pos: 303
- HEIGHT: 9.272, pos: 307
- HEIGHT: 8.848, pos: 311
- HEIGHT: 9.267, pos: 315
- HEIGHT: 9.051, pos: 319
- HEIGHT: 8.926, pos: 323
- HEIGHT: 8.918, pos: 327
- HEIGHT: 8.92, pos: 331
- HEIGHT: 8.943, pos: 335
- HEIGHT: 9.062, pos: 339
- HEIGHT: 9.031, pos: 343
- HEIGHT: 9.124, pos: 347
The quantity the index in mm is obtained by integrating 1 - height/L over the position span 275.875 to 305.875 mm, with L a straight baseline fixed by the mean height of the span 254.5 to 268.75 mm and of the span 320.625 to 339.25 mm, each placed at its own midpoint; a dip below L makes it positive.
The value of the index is 1.8 mm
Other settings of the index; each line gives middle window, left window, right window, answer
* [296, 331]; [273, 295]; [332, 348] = -0.69 mm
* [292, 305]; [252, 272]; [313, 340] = 0.42 mm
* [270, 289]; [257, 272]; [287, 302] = 1.08 mm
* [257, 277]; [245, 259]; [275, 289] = 1.18 mm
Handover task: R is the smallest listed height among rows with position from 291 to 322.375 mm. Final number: 8.83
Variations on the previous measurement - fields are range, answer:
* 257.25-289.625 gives 8.362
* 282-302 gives 8.496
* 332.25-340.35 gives 8.943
